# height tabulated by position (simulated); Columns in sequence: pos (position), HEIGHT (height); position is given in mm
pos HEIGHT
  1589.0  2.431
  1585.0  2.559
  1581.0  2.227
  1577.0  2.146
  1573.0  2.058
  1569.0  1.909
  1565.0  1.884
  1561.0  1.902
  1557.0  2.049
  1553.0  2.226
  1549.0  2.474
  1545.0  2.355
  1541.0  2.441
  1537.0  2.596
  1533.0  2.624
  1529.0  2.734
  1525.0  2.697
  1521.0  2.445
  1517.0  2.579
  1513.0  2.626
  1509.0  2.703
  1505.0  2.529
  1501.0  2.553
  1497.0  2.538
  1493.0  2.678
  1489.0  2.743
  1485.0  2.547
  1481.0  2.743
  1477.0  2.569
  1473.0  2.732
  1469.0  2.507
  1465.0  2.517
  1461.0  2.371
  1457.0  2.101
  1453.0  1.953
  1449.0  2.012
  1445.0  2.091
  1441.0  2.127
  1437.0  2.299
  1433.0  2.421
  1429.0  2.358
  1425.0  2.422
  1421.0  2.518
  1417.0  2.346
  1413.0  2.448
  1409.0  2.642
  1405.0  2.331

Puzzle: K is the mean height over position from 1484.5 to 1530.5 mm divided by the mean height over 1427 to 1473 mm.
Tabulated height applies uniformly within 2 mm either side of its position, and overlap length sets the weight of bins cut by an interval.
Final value 1.15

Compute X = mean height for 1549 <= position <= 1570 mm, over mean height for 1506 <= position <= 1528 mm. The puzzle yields 0.78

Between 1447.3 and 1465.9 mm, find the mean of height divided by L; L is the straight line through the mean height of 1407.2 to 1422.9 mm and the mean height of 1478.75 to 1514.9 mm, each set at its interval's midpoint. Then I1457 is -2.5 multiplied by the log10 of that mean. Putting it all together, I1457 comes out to 0.18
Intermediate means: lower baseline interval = 2.49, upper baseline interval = 2.63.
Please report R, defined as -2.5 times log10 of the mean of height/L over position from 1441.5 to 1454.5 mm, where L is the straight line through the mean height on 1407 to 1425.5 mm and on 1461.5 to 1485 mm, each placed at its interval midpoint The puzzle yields 0.242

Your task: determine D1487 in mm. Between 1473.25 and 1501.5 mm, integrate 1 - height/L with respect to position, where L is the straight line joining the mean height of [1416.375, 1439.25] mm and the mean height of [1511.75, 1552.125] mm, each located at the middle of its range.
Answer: -1.8 mm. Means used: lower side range 2.39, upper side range 2.55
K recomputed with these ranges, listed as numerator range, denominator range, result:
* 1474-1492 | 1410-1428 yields 1.09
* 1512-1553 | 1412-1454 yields 1.12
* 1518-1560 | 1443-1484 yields 1.04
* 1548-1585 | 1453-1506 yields 0.84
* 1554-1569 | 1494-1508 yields 0.76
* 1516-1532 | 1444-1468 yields 1.19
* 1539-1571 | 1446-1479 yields 0.92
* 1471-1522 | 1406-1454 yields 1.13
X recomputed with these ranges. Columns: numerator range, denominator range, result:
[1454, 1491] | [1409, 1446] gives 1.07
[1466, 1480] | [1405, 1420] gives 1.06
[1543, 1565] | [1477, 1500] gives 0.82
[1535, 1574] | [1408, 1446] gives 0.93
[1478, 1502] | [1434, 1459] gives 1.25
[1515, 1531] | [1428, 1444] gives 1.14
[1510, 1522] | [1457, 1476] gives 1.03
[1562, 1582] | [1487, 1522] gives 0.78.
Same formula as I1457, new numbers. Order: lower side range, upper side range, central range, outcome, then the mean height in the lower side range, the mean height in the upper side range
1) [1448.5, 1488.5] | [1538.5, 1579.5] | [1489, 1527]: -0.129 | 2.43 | 2.15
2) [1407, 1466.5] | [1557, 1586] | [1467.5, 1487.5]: -0.174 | 2.31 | 2.08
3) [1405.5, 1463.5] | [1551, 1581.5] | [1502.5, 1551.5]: -0.207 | 2.3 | 2.04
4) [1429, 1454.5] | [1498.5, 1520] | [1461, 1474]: -0.094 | 2.17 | 2.59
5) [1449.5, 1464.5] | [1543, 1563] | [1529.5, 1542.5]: -0.175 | 2.17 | 2.2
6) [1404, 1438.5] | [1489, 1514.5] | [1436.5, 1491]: 0.065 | 2.42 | 2.61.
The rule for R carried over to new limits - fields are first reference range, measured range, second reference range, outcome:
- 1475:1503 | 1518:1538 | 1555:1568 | -0.16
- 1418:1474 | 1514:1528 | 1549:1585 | -0.19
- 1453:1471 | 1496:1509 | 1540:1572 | -0.14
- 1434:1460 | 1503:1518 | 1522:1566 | -0.14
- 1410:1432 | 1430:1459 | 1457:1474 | 0.14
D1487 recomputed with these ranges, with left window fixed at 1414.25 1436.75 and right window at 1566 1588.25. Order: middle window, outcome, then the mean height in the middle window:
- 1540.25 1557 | -0.8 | 2.33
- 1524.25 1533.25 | -1.8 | 2.7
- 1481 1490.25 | -1.4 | 2.66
